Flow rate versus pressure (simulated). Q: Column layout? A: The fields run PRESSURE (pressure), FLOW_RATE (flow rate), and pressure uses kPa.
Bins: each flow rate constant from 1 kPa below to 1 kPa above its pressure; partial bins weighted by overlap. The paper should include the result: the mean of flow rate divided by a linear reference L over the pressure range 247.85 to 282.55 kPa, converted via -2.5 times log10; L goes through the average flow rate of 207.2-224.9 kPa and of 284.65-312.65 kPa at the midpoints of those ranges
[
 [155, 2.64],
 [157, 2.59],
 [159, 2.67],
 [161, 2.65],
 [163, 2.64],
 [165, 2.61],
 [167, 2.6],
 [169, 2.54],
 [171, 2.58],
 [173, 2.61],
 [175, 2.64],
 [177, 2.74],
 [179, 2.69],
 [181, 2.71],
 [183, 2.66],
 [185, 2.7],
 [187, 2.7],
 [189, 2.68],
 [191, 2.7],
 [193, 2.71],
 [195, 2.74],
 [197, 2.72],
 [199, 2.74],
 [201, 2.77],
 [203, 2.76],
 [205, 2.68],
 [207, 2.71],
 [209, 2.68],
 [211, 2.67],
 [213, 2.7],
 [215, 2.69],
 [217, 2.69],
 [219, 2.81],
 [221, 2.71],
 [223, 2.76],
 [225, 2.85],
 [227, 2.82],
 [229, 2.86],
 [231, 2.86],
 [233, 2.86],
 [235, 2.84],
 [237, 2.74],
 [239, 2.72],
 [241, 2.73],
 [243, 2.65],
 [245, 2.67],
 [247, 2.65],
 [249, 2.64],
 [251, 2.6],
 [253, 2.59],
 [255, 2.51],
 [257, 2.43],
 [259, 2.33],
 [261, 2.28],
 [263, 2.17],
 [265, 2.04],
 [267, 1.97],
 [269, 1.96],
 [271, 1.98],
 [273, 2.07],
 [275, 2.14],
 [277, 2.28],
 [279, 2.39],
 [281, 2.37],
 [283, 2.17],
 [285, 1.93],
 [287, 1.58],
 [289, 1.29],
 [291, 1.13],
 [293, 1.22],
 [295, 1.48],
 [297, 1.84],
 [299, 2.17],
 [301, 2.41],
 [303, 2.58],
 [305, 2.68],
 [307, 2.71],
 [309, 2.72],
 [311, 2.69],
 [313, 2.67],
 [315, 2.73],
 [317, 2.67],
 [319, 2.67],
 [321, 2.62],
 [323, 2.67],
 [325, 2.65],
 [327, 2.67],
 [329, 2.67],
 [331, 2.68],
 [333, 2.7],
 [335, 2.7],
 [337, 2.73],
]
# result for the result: 0.020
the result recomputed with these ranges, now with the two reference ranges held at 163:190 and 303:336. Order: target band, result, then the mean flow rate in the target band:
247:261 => 0.066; 2.51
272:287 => 0.234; 2.15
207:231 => -0.037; 2.75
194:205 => -0.034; 2.74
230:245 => -0.041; 2.76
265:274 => 0.313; 2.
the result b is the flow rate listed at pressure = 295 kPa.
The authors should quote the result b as 1.48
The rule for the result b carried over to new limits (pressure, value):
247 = 2.65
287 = 1.58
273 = 2.07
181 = 2.71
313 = 2.67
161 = 2.65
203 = 2.76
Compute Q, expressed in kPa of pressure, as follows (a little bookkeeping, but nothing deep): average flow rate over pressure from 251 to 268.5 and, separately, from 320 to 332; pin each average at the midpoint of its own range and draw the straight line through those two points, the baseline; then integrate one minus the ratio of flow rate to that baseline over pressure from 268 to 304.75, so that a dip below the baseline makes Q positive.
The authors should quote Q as 7.3 kPa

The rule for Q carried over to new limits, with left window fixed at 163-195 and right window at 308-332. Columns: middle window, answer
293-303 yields 2.67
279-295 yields 5.80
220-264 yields 0.30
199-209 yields -0.24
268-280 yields 2.40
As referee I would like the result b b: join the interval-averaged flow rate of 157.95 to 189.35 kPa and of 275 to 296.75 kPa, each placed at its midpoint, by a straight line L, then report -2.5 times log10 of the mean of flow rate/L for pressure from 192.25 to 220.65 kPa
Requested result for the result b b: -0.14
